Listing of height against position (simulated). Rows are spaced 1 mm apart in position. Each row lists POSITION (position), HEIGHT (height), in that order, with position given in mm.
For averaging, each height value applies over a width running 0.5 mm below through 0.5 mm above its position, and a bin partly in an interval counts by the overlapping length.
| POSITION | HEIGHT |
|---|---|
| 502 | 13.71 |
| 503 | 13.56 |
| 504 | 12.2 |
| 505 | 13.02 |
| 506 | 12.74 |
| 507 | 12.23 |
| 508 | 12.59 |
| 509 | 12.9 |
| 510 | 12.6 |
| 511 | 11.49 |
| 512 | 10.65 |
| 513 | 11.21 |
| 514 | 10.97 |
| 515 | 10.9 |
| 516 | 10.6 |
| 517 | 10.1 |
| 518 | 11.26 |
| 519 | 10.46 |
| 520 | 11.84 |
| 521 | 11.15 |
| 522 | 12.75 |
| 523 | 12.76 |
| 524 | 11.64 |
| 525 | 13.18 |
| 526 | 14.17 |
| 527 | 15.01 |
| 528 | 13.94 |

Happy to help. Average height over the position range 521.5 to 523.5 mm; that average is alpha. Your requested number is 12.8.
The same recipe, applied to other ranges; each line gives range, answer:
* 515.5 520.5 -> 10.9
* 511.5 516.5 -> 10.9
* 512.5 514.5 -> 11.1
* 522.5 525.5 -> 12.5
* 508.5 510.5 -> 12.8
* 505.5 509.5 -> 12.6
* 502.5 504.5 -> 12.9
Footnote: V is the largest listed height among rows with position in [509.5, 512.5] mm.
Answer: 12.6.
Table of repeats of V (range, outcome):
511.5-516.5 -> 11.21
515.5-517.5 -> 10.6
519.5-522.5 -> 12.75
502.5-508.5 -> 13.56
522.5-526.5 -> 14.17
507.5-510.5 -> 12.9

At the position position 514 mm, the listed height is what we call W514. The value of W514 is 10.97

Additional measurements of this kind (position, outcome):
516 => 10.6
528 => 13.94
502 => 13.71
